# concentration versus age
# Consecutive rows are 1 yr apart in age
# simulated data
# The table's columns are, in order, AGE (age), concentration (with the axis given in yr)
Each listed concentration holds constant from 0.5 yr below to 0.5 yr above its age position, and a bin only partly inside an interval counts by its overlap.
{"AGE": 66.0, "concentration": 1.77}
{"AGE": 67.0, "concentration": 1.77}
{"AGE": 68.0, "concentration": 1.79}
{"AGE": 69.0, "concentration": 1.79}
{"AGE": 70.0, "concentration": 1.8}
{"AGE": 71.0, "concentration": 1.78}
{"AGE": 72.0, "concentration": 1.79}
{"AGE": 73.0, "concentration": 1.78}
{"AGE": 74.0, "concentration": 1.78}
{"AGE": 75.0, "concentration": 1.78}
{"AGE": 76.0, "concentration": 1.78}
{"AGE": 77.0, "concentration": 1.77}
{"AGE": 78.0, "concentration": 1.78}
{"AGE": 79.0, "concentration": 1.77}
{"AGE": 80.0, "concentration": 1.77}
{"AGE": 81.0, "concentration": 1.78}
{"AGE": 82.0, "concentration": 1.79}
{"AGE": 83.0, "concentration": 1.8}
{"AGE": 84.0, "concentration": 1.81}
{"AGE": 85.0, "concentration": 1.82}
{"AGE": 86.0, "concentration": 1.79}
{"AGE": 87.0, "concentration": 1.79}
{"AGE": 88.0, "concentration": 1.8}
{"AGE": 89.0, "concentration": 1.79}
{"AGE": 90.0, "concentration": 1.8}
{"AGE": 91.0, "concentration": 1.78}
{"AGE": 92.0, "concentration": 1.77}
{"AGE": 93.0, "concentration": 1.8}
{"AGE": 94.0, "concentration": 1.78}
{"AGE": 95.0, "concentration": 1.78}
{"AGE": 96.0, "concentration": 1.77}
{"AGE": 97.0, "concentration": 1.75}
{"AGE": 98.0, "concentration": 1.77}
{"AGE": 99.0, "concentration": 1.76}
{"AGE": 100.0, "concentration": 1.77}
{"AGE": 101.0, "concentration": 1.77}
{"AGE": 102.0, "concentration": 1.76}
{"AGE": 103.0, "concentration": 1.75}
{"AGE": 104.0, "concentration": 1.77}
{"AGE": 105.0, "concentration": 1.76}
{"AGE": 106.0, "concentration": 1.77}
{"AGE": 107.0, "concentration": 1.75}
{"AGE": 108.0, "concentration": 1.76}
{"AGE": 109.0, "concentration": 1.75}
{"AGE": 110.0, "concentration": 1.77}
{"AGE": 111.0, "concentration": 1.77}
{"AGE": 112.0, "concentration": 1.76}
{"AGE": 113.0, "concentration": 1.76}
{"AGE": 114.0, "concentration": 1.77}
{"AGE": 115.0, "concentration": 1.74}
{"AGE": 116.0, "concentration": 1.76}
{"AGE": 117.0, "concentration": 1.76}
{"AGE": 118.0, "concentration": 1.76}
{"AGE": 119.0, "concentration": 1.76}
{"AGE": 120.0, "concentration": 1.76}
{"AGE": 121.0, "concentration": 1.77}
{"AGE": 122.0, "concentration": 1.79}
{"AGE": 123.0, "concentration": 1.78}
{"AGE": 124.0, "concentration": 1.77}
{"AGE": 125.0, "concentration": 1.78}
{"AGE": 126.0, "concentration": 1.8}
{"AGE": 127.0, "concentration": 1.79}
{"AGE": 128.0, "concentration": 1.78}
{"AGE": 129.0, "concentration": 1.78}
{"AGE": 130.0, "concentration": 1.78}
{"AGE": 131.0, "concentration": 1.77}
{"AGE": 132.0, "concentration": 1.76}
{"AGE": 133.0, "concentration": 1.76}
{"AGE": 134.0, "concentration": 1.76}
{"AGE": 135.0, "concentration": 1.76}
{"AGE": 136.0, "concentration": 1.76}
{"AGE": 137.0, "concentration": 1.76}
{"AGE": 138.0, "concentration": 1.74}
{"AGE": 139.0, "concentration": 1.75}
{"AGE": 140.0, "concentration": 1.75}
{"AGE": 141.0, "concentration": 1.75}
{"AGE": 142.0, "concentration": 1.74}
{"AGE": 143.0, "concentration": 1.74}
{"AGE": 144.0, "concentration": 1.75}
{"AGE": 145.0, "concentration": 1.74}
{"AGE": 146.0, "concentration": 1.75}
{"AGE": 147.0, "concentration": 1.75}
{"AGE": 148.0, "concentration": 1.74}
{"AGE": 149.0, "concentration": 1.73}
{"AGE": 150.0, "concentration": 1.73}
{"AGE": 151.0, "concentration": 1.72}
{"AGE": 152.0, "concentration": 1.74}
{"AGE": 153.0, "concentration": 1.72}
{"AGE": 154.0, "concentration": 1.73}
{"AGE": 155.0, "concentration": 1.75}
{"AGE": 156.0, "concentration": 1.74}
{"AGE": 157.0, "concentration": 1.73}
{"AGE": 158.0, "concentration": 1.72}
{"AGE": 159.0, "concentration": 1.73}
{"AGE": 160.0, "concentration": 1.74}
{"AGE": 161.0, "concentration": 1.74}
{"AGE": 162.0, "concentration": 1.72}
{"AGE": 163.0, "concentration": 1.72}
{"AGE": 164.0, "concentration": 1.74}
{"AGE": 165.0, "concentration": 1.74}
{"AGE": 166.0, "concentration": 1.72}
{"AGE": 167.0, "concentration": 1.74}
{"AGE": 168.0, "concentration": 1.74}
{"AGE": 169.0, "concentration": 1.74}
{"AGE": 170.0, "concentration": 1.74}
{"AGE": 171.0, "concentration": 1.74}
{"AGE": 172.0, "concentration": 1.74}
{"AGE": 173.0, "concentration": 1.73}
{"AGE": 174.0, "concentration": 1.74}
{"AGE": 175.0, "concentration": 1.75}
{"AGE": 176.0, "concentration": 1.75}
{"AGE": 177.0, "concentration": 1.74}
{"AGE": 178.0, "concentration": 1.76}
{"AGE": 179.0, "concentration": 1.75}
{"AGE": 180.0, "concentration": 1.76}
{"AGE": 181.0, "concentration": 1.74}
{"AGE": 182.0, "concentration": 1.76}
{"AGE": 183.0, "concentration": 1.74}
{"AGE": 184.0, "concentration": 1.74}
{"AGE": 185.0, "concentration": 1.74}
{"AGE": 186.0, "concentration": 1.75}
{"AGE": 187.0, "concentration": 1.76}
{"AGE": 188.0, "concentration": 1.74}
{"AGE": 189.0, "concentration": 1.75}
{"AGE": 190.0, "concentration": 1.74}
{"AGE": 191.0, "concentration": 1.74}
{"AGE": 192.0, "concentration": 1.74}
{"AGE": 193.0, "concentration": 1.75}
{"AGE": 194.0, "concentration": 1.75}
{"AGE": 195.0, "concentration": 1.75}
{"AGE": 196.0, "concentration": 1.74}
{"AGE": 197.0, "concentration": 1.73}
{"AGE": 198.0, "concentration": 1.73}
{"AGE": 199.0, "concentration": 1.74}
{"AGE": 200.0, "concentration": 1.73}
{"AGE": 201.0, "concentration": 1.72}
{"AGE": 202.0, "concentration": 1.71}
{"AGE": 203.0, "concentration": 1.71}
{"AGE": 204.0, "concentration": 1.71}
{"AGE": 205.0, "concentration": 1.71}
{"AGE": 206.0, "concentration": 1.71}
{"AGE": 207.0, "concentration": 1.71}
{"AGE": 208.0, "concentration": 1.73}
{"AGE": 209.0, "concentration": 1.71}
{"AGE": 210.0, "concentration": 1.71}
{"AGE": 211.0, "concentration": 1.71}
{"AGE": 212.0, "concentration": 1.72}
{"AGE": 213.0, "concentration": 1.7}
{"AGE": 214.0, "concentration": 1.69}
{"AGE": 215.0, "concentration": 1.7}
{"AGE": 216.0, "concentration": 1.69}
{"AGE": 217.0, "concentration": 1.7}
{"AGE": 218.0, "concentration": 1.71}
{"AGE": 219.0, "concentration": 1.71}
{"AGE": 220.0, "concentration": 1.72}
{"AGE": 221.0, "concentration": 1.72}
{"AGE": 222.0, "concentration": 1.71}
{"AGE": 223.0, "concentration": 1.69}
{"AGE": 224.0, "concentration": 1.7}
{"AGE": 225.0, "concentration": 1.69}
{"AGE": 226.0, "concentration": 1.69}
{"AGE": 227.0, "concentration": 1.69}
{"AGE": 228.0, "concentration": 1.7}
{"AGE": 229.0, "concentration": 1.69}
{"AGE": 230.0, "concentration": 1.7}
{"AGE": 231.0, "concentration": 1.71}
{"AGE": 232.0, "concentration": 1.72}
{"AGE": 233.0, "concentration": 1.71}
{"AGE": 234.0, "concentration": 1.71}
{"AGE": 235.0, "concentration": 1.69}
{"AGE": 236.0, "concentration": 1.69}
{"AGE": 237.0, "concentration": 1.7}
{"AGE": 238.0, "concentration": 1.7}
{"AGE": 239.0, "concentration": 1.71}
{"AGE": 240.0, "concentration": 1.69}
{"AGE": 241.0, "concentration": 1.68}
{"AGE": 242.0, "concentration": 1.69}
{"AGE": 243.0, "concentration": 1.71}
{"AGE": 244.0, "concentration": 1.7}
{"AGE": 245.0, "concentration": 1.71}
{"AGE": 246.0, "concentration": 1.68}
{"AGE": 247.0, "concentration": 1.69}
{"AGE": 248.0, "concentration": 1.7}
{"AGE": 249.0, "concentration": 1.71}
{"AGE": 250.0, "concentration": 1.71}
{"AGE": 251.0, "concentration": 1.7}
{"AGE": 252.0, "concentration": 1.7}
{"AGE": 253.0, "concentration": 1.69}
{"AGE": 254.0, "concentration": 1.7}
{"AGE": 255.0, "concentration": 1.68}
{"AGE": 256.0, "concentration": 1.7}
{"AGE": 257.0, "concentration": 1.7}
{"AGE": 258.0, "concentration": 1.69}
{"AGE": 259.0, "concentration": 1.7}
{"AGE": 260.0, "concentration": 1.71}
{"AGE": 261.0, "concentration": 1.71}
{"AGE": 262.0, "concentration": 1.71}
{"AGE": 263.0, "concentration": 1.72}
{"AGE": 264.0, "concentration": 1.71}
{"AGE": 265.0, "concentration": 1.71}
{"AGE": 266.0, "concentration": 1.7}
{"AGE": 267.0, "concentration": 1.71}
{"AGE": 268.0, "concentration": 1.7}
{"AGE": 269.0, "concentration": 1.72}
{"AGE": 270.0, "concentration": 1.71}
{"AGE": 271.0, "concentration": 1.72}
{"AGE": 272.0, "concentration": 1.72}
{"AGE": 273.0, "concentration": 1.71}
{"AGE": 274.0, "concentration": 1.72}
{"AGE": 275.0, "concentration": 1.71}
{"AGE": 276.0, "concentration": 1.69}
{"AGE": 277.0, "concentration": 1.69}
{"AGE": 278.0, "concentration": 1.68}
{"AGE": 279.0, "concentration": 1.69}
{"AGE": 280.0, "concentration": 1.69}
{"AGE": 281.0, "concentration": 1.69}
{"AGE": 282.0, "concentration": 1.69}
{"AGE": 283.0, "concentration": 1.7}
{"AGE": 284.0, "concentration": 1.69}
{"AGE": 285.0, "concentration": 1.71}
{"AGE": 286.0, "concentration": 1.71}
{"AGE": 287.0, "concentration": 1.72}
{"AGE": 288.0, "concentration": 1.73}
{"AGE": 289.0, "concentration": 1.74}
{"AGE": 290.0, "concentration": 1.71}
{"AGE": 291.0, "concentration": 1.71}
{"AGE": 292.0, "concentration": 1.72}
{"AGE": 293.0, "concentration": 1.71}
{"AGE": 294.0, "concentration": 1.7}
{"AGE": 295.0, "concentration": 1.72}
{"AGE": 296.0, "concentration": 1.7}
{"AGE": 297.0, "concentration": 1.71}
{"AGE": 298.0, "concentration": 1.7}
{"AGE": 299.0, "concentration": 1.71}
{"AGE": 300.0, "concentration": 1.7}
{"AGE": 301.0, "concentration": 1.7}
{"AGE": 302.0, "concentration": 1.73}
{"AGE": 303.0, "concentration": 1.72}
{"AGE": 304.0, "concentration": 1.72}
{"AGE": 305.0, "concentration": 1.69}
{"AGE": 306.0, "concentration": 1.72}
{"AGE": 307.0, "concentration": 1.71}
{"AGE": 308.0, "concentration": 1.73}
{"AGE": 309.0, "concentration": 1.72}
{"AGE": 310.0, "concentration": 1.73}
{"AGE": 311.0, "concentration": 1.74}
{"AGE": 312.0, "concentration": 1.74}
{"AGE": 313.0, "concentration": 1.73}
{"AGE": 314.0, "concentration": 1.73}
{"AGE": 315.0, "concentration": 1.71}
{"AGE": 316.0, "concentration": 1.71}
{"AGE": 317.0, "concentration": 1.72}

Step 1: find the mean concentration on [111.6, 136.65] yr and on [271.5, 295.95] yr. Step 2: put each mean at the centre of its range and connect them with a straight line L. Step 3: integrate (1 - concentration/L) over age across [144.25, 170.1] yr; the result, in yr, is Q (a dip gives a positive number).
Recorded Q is 0.3 yr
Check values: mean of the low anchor 1.77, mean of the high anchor 1.71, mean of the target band 1.73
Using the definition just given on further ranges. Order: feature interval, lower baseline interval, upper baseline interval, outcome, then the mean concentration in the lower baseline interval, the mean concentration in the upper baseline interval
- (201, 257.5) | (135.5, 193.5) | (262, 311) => 0.7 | 1.74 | 1.71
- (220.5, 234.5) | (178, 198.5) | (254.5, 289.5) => 0.2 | 1.75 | 1.71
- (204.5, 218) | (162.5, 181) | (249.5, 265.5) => 0.1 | 1.74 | 1.7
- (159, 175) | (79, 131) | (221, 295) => 0.1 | 1.77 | 1.7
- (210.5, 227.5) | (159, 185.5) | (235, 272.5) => 0.2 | 1.74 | 1.7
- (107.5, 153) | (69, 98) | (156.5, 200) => 0.1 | 1.78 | 1.74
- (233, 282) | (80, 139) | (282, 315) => 0.8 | 1.77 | 1.72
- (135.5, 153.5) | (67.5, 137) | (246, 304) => 0.2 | 1.77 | 1.71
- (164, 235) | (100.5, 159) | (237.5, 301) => 0.2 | 1.76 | 1.7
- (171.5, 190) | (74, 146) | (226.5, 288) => -0.1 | 1.77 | 1.7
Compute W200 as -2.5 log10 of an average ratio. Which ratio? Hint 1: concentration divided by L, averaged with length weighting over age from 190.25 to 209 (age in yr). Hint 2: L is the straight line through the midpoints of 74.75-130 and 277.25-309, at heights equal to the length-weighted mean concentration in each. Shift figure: 0.008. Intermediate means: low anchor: 1.77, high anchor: 1.71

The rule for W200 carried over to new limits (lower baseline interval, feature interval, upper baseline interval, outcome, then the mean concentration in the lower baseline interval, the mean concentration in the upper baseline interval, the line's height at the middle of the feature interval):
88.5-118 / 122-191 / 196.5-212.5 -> -0.004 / 1.77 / 1.72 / 1.74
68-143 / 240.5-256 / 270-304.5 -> 0.016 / 1.77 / 1.71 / 1.72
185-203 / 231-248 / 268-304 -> 0.015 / 1.74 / 1.71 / 1.72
